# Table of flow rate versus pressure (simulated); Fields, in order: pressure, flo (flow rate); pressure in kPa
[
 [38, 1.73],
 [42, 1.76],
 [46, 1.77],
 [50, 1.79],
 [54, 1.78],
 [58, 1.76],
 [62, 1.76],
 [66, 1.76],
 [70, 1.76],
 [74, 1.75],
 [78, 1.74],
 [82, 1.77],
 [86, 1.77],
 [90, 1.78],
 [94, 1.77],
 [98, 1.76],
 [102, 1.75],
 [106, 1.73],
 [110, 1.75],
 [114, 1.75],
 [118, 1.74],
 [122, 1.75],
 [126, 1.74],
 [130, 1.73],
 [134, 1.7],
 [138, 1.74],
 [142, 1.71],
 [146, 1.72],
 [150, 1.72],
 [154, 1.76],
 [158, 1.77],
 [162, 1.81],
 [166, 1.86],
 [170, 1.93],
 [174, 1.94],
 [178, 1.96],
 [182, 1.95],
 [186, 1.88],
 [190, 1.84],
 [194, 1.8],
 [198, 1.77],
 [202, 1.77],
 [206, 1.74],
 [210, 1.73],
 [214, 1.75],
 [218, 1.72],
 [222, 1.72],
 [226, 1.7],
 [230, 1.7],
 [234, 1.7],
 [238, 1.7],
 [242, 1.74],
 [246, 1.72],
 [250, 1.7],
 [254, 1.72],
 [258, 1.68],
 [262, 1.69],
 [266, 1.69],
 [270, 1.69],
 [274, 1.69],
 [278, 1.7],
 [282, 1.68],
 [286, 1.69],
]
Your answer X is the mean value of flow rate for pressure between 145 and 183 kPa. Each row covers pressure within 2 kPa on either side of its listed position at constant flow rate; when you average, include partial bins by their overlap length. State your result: 1.84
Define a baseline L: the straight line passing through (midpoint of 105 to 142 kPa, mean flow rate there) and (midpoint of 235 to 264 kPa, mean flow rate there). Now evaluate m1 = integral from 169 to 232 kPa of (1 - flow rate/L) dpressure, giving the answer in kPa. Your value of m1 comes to -3.16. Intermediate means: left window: 1.74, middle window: 1.8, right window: 1.71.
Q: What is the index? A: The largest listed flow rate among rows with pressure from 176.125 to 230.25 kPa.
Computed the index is 1.96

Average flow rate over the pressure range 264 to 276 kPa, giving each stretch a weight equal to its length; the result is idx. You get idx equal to 1.69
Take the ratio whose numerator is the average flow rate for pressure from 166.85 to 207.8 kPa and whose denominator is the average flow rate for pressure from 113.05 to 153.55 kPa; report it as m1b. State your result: 1.07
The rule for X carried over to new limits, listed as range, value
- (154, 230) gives 1.81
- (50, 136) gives 1.75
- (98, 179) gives 1.78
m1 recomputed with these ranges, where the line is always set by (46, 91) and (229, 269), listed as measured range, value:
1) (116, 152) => 0.3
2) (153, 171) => -0.9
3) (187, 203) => -0.7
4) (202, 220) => -0.2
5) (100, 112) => 0.1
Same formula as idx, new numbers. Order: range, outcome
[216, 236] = 1.71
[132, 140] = 1.72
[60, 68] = 1.76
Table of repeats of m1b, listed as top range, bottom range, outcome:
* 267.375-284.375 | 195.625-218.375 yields 0.97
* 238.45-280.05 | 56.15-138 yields 0.97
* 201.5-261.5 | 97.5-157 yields 0.99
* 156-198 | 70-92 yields 1.06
